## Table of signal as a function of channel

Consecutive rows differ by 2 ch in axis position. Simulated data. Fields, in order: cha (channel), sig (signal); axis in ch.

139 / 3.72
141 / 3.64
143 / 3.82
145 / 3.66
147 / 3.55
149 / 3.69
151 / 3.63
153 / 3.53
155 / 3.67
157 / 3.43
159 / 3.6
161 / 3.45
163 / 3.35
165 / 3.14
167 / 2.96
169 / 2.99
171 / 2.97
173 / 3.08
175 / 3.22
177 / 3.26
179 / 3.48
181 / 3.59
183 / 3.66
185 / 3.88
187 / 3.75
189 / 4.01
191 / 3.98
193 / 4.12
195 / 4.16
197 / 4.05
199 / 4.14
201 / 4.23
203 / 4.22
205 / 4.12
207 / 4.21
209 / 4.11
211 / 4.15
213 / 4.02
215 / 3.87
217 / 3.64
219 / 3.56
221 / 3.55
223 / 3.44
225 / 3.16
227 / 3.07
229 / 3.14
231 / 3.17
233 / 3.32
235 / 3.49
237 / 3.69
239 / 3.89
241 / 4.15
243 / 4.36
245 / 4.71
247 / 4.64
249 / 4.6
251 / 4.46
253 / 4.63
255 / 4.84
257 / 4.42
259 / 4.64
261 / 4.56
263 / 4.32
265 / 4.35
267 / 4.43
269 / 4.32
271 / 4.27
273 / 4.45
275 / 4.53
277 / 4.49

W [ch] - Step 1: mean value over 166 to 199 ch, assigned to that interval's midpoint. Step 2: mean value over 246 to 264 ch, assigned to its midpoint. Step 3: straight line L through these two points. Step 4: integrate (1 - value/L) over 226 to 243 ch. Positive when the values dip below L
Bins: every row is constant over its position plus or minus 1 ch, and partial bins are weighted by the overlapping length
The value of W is 3.0 ch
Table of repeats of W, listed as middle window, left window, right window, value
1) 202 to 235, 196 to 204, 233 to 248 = 3.7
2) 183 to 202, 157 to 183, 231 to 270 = -2.4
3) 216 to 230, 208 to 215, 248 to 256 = 2.8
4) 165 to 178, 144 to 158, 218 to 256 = 2.1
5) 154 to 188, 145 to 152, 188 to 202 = 4.2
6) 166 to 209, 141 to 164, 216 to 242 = -2.3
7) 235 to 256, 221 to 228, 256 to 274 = -2.6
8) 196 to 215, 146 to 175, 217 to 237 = -4.4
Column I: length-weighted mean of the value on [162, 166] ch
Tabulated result 3.25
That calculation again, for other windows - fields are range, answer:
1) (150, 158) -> 3.56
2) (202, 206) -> 4.17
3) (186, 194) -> 3.96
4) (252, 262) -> 4.62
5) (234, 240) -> 3.69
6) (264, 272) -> 4.34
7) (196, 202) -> 4.14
